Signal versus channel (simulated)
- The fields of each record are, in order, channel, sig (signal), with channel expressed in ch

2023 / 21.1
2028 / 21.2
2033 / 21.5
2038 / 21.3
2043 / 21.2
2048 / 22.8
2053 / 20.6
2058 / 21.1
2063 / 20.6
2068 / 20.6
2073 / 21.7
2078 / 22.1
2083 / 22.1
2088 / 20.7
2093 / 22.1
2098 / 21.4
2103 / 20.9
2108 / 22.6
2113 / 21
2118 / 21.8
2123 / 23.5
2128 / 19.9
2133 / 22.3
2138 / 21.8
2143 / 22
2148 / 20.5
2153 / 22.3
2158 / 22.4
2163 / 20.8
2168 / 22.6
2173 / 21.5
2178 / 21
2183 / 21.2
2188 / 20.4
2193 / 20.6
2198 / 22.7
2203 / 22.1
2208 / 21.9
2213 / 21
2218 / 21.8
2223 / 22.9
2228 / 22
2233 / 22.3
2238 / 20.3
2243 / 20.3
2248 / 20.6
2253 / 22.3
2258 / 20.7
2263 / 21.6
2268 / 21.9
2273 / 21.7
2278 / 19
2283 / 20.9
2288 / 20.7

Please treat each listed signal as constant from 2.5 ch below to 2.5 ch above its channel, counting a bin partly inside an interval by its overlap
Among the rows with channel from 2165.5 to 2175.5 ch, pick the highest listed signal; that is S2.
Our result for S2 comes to 22.6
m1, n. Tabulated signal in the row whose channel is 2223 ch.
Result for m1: 22.9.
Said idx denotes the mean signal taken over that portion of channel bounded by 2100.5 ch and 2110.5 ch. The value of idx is 21.8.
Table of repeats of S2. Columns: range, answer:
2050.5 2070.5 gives 21.1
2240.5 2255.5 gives 22.3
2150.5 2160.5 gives 22.4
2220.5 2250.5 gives 22.9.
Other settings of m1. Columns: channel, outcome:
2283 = 20.9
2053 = 20.6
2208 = 21.9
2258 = 20.7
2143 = 22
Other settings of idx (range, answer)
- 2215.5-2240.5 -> 21.9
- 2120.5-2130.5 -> 21.7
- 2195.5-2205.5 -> 22.4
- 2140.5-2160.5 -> 21.8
